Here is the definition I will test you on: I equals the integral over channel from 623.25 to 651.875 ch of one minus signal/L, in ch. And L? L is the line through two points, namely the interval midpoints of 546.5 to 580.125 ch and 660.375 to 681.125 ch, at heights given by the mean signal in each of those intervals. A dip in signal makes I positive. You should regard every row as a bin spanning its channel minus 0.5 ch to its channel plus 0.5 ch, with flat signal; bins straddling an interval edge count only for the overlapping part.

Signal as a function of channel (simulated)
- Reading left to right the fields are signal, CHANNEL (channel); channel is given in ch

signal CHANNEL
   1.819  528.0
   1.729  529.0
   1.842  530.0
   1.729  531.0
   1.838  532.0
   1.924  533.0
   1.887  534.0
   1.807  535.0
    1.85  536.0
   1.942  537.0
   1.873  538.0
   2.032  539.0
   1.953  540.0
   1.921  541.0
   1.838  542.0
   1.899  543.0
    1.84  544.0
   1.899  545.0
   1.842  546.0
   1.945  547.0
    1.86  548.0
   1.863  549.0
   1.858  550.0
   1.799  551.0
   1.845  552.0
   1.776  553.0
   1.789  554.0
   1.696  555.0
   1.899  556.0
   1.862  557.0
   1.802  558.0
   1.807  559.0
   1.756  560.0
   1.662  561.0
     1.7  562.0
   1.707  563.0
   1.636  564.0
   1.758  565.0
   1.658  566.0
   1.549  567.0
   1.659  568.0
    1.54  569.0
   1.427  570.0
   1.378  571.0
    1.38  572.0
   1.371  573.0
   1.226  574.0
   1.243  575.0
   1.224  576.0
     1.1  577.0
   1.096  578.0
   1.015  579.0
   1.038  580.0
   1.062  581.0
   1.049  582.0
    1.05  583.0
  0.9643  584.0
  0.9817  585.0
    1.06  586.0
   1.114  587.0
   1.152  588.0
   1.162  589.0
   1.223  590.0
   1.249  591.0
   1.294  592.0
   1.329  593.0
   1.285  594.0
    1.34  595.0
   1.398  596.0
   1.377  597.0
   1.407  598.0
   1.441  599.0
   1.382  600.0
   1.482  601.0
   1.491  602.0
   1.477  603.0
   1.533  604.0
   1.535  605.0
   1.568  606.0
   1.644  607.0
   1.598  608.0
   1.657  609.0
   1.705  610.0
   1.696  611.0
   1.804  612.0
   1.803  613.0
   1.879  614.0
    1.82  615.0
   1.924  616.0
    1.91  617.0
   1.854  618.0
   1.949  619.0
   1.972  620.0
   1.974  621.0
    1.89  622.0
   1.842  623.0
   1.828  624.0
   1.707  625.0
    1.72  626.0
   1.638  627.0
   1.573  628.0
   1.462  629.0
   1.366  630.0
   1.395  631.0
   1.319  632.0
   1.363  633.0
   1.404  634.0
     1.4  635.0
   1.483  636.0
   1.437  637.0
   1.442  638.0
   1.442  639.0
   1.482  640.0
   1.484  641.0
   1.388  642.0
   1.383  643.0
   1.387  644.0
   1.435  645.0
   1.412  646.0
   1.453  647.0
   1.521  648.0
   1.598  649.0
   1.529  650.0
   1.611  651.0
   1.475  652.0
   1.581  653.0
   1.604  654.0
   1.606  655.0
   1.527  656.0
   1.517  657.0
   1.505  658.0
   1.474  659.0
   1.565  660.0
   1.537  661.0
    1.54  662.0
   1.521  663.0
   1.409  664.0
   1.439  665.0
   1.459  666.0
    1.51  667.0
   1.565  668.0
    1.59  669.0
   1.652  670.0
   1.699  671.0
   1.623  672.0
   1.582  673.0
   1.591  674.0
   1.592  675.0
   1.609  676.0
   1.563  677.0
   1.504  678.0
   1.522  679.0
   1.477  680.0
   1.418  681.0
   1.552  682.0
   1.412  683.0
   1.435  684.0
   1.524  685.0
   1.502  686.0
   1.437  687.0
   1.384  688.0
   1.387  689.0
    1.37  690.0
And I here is 1.3 ch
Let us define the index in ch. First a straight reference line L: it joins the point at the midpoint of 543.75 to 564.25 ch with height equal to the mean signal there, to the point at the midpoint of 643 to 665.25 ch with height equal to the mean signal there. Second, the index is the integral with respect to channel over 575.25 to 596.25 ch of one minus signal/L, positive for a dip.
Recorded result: 6.9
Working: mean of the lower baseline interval 1.8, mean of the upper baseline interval 1.51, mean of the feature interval 1.15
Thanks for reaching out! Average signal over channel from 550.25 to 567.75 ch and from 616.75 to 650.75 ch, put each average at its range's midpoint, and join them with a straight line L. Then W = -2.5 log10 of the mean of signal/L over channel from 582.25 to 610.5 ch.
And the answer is 0.22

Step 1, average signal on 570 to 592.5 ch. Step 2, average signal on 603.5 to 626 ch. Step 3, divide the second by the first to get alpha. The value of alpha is 1.5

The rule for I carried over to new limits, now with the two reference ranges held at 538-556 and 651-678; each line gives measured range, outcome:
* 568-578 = 2.6 ch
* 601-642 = 0.9 ch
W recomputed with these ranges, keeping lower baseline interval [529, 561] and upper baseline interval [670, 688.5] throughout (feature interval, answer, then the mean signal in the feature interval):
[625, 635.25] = 0.12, 1.48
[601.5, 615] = 0.03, 1.65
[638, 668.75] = 0.06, 1.5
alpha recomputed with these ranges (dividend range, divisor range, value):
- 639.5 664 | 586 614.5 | 1.03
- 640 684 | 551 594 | 1.07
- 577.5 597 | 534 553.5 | 0.62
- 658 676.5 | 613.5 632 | 0.89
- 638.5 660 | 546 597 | 1.03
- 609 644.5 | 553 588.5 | 1.15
